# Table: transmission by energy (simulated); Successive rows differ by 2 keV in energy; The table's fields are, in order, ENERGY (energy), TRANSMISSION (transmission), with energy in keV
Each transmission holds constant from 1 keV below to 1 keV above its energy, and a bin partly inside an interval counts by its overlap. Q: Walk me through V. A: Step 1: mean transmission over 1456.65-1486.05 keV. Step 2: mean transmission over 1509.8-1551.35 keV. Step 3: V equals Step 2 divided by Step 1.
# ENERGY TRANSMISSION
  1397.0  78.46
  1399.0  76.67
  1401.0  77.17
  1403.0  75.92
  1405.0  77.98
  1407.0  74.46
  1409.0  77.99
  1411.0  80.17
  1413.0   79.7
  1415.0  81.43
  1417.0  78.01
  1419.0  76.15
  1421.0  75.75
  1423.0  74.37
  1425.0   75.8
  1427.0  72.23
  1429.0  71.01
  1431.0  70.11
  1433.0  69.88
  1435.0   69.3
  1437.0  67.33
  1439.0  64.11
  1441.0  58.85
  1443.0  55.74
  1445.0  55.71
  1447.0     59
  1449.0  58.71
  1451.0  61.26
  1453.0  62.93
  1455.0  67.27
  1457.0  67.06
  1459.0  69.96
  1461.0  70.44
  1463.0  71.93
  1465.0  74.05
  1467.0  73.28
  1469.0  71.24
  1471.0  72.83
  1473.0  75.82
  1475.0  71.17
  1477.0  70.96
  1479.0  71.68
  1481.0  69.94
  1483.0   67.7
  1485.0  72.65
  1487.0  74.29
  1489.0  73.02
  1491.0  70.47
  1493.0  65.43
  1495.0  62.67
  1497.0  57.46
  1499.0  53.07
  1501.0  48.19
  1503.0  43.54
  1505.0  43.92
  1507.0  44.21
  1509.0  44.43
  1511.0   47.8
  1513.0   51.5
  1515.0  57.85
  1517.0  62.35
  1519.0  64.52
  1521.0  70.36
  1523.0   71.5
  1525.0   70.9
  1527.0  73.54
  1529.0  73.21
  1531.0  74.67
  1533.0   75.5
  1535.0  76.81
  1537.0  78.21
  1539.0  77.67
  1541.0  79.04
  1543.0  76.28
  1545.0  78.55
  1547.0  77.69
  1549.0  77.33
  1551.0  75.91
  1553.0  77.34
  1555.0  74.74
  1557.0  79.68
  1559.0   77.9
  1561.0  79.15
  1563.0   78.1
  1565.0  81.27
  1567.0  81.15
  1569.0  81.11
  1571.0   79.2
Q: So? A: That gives 0.99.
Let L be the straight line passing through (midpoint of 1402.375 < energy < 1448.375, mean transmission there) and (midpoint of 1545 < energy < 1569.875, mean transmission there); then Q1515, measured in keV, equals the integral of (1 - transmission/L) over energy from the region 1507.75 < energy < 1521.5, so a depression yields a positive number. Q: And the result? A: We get 3.6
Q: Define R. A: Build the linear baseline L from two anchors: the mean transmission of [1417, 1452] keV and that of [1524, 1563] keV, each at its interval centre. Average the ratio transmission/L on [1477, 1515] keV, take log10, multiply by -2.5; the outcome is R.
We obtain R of 0.22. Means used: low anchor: 67.1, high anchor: 76.6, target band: 59.3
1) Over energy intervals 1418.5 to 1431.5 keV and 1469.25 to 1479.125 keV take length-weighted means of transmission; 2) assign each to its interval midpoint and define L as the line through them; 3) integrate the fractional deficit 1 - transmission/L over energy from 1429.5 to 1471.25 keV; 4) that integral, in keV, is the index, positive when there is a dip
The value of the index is 3.92 keV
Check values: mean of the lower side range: 73.7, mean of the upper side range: 72.5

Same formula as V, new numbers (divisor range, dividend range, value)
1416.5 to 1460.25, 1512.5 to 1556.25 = 1.08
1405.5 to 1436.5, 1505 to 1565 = 0.94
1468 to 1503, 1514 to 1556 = 1.10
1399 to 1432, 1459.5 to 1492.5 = 0.94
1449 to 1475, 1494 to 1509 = 0.72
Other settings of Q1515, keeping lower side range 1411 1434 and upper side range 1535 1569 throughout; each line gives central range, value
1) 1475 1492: 1.2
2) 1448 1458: 1.6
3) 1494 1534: 9.2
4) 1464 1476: 0.5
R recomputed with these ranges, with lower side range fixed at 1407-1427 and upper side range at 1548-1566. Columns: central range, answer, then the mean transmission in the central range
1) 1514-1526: 0.17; 66.2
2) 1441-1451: 0.32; 57.8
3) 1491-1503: 0.33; 57.3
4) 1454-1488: 0.09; 71.3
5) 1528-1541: 0.02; 76.2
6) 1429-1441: 0.15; 67.6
